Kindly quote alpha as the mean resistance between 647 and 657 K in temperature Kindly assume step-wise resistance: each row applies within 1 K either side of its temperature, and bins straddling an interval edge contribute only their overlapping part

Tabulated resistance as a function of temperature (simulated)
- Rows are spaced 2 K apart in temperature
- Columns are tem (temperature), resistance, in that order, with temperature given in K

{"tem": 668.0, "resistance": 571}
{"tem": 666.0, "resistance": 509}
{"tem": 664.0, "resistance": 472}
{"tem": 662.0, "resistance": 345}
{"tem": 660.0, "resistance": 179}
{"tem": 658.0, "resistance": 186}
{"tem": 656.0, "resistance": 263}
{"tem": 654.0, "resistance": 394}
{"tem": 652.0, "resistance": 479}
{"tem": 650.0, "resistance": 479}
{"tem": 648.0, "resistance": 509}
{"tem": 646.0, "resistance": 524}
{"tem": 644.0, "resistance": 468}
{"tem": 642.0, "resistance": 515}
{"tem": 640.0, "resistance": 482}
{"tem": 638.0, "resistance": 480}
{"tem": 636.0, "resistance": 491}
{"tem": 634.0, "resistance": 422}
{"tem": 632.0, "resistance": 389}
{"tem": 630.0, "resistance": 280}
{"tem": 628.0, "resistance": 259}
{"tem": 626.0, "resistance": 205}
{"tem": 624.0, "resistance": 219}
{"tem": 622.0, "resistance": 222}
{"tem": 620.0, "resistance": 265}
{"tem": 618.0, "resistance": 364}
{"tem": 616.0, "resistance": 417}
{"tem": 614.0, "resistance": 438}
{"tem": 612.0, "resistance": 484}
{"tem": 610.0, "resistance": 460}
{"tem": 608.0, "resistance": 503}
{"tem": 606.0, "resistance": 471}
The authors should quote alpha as 425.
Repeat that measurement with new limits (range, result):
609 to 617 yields 450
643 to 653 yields 492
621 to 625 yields 220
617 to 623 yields 284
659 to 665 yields 332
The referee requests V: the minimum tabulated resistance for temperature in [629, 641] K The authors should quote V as 280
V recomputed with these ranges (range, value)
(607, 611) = 460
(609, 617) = 417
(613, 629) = 205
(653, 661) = 179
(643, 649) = 468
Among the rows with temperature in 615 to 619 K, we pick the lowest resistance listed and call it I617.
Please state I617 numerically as 364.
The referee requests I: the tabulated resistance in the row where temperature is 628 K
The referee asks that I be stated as 259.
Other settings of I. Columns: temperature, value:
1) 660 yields 179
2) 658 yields 186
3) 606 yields 471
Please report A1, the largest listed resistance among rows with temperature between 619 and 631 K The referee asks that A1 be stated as 280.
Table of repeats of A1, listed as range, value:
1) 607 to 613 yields 503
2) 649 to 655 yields 479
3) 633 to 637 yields 491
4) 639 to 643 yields 515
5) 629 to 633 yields 389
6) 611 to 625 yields 484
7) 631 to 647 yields 524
